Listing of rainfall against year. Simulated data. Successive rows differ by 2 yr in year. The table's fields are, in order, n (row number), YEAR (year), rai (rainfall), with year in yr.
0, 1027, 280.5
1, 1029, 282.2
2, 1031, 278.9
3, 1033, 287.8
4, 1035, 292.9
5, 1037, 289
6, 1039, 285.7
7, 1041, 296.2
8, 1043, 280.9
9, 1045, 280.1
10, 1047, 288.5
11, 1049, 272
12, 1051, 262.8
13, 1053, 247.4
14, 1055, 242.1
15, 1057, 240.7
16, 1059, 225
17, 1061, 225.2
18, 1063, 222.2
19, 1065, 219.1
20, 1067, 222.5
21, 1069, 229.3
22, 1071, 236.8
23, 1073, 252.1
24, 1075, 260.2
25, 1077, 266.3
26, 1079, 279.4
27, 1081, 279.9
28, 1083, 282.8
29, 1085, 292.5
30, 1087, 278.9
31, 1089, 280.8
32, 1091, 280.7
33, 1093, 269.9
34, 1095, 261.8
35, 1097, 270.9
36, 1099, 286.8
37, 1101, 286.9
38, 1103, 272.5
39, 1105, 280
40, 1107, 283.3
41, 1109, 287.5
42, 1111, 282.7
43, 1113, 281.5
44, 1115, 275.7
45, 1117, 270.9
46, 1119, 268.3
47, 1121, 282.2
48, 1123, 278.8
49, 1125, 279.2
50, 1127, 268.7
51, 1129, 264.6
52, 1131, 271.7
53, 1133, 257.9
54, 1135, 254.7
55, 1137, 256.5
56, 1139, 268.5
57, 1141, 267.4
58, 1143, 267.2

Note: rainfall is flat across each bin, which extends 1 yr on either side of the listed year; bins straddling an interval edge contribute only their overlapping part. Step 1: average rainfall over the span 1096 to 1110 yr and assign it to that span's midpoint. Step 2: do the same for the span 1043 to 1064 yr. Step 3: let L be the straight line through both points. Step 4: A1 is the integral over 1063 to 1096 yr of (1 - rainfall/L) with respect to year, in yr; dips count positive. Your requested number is 0.8 yr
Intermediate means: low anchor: 252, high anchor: 281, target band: 261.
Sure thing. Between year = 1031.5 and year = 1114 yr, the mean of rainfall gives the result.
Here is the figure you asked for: 267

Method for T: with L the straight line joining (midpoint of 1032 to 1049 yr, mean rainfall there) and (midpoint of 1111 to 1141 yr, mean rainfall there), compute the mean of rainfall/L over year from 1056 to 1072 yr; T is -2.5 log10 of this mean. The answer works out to 0.23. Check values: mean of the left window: 287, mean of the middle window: 228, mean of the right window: 270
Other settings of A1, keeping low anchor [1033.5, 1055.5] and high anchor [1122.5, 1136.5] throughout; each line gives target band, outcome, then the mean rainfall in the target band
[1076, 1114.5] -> -1.1 yr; 279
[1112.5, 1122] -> -0.2 yr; 275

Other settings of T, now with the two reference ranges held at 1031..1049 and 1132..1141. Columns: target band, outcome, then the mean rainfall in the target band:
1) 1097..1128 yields -0.05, 279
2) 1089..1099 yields -0.01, 273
